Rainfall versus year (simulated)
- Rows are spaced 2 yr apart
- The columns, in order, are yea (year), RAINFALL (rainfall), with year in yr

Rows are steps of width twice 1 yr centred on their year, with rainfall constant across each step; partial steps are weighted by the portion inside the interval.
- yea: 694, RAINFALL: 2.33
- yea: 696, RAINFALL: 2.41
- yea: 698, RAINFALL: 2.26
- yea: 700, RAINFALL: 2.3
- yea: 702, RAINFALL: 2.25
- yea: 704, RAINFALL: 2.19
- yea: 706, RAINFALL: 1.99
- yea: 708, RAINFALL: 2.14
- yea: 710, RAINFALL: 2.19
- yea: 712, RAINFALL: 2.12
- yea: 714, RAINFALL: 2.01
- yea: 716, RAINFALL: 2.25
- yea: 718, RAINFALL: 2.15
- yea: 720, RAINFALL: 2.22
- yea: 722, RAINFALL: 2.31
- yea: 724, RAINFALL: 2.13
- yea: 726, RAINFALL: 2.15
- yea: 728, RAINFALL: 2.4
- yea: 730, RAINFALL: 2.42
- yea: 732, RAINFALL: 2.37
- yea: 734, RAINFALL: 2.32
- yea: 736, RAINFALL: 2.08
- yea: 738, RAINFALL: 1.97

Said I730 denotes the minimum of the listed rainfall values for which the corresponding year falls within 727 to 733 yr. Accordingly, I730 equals 2.37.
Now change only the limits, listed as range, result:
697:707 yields 1.99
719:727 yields 2.13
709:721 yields 2.01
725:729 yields 2.15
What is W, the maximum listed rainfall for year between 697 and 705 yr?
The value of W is 2.3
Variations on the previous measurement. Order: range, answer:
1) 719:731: 2.42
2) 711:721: 2.25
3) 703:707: 2.19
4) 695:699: 2.41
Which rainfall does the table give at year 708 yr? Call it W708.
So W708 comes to 2.14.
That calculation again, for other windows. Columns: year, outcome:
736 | 2.08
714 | 2.01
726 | 2.15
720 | 2.22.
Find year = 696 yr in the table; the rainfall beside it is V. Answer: 2.41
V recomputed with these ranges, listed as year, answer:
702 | 2.25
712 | 2.12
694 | 2.33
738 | 1.97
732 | 2.37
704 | 2.19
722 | 2.31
